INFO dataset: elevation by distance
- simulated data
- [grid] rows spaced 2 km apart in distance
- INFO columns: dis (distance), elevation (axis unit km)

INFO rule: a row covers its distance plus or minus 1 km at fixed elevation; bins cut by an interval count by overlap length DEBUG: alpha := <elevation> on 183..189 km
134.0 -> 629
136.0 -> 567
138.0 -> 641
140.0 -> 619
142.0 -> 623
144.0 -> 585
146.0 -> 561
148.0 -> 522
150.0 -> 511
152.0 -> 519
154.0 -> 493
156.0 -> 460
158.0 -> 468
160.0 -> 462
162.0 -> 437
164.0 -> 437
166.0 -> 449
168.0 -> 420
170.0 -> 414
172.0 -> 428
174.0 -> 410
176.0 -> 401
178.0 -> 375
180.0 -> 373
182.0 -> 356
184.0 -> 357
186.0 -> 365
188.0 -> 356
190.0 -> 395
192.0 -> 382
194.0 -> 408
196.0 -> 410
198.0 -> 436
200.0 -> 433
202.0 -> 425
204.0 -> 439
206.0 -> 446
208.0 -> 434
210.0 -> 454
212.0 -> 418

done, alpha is 359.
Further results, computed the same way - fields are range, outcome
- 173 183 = 383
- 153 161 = 471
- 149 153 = 515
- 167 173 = 421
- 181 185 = 356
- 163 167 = 443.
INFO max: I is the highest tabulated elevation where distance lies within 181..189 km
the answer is 365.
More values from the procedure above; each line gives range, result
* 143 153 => 585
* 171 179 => 428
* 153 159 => 493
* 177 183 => 375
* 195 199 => 436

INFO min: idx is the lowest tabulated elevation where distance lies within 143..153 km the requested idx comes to 511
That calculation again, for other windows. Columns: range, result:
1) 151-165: 437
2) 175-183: 356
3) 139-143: 619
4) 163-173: 414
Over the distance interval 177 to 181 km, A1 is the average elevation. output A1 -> 374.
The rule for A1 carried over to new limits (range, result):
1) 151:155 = 506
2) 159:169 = 441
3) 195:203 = 426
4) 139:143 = 621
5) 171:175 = 419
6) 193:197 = 409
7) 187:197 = 390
